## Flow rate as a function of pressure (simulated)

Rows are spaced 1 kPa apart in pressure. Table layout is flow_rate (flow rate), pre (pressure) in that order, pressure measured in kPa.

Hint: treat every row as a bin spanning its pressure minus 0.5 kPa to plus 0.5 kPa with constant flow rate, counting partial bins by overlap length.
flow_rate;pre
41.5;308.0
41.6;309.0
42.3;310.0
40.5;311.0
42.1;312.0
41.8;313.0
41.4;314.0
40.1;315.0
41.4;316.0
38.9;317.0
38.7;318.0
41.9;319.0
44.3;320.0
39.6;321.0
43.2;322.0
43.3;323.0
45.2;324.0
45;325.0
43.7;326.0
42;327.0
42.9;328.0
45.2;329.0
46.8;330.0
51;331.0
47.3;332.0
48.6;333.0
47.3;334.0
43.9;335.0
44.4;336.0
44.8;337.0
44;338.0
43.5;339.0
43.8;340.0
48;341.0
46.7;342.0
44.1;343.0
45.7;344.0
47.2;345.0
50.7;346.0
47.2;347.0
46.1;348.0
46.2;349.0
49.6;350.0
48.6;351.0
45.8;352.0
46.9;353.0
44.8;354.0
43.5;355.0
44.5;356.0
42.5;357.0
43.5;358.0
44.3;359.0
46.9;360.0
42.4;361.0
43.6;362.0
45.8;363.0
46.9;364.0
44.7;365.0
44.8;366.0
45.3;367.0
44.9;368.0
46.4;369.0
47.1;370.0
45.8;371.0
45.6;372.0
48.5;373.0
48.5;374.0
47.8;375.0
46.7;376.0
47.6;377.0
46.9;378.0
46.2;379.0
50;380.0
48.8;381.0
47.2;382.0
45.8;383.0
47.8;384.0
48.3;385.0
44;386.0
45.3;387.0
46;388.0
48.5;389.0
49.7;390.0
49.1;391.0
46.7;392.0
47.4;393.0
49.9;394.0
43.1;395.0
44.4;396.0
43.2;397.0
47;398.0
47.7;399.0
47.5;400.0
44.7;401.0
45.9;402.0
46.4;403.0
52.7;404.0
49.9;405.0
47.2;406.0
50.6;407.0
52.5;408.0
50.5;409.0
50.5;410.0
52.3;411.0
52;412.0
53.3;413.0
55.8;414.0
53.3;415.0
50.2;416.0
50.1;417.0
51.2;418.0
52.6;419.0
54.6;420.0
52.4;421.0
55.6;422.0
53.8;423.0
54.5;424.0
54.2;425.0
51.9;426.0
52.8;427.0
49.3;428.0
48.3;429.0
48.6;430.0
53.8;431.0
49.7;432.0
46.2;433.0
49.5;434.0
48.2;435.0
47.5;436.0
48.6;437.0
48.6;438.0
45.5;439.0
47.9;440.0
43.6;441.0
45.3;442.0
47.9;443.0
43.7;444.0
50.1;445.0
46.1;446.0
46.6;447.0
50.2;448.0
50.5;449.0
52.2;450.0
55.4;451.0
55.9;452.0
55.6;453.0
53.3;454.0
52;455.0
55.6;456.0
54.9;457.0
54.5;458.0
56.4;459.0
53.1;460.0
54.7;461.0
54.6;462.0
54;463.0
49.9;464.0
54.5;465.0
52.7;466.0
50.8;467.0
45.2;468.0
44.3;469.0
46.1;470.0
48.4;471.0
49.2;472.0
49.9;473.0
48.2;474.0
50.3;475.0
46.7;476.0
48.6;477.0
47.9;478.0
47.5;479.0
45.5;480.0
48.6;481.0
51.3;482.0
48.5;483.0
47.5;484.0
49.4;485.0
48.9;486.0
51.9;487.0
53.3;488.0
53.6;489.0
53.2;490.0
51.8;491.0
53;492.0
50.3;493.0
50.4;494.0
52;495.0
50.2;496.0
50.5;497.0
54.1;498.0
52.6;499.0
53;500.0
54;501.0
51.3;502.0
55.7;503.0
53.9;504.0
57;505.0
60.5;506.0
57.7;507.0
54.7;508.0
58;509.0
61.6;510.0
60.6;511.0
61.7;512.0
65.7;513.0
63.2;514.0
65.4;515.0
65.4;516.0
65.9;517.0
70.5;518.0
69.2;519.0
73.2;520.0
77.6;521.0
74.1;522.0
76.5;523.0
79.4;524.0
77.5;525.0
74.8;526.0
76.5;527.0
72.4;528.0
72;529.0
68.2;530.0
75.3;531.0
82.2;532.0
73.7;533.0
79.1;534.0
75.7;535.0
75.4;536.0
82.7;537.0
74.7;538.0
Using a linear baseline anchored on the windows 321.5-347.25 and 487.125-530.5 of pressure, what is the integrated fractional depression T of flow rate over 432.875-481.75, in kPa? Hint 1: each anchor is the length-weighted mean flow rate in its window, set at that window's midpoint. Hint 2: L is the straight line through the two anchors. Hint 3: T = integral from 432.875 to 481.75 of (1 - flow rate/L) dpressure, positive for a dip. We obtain 6.0 kPa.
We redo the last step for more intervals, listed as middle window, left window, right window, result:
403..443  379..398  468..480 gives -2.8 kPa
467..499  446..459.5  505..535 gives 5.7 kPa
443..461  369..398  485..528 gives 0.8 kPa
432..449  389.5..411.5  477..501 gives 0.7 kPa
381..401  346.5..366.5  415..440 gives 0.5 kPa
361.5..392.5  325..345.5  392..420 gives 0.7 kPa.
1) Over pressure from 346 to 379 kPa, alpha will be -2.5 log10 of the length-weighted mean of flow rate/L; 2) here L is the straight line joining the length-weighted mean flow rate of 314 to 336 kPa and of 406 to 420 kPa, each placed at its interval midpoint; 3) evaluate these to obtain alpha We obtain 0.03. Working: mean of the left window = 43.8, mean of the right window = 51.8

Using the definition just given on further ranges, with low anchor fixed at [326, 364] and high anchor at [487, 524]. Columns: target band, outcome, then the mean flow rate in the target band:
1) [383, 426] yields 0.03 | 49.6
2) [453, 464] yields 0.02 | 54.2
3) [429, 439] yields 0.10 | 48.8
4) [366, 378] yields 0.03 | 46.7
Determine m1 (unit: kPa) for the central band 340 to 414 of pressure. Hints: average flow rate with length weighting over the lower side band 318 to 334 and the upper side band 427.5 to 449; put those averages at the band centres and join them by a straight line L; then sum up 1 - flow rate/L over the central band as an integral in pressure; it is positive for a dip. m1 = -1.6 kPa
